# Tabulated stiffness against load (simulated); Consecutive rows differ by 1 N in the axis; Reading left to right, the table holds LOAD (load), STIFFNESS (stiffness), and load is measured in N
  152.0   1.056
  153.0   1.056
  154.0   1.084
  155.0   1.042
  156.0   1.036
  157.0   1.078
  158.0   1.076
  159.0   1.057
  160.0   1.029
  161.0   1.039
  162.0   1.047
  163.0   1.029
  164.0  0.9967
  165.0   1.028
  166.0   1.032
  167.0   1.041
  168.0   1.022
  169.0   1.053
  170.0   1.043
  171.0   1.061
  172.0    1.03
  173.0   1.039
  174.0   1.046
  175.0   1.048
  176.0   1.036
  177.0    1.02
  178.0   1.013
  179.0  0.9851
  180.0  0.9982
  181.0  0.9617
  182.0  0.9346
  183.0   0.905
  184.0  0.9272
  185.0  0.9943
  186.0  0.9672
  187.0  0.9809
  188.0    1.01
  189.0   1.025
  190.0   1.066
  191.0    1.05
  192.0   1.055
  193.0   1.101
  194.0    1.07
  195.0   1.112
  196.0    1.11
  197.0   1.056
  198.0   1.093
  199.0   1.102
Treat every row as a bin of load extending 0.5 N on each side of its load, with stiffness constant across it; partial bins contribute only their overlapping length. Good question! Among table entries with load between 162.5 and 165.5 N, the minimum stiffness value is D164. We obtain 0.9967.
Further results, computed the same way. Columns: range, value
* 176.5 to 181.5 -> 0.9617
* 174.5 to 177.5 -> 1.02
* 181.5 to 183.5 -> 0.905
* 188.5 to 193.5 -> 1.025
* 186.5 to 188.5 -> 0.9809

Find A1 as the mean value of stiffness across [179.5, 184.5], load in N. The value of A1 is 0.945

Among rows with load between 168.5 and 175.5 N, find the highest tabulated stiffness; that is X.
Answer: 1.061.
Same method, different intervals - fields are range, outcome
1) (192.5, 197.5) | 1.112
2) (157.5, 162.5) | 1.076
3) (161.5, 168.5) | 1.047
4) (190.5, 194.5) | 1.101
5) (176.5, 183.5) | 1.02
